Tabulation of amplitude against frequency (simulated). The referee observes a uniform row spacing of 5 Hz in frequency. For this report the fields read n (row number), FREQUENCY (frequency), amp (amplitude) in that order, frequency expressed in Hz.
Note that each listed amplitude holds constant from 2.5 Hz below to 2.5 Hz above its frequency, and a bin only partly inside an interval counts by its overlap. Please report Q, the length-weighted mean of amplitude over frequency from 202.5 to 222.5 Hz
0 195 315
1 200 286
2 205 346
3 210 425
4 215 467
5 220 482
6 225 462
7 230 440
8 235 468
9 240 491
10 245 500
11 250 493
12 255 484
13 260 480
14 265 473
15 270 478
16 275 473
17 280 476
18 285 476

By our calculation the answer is 430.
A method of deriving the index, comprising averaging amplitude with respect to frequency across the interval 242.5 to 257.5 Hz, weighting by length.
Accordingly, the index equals 492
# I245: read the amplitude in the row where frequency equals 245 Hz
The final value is 500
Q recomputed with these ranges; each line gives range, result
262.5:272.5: 476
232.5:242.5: 480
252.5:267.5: 479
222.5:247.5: 472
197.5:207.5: 316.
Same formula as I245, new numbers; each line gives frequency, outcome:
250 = 493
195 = 315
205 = 346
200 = 286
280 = 476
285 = 476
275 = 473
